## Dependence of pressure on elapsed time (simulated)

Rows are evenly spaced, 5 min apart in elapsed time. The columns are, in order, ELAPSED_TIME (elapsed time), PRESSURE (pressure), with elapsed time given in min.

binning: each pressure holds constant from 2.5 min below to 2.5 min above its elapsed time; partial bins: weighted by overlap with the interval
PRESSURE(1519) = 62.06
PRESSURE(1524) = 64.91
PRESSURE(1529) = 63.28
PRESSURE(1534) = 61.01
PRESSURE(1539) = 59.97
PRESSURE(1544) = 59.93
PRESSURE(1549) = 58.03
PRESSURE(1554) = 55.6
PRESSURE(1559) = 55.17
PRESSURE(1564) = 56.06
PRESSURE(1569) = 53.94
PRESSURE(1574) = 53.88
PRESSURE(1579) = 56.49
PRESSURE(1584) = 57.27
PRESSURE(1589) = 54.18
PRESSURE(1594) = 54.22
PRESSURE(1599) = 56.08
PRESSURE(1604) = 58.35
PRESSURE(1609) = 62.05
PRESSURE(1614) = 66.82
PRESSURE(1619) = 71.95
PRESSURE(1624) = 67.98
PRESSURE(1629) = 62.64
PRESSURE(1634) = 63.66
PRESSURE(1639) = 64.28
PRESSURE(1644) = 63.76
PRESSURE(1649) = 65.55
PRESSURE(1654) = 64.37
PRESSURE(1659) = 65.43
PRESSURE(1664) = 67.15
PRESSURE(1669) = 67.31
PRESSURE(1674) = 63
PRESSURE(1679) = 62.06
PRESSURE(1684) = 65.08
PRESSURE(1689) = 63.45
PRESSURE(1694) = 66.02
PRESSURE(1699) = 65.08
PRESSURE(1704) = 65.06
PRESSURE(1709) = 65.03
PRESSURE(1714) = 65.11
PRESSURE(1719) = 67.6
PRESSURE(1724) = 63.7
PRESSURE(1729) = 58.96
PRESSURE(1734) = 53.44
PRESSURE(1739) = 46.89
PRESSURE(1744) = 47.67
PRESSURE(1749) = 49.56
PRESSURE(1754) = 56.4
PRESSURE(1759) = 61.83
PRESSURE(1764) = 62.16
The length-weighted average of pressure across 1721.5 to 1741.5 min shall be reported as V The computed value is 55.7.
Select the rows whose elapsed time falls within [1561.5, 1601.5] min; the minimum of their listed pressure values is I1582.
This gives 53.88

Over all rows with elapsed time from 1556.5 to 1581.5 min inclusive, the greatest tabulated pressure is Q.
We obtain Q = 56.49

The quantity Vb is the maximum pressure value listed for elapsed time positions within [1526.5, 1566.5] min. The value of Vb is 63.28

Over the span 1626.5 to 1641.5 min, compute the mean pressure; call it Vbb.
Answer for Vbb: 63.5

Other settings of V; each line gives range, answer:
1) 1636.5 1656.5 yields 64.5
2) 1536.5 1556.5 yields 58.4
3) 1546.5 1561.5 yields 56.3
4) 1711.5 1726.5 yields 65.5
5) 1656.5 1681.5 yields 65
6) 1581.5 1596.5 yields 55.2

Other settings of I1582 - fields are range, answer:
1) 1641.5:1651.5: 63.76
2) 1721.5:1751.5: 46.89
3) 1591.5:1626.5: 54.22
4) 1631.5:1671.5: 63.66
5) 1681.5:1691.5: 63.45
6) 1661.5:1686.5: 62.06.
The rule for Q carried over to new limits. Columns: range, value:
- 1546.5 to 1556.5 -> 58.03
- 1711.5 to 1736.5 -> 67.6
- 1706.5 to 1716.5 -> 65.11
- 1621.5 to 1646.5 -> 67.98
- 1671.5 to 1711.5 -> 66.02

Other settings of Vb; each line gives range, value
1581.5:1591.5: 57.27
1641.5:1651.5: 65.55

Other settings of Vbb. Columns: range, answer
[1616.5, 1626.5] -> 70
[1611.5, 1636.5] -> 66.6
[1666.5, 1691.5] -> 64.2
